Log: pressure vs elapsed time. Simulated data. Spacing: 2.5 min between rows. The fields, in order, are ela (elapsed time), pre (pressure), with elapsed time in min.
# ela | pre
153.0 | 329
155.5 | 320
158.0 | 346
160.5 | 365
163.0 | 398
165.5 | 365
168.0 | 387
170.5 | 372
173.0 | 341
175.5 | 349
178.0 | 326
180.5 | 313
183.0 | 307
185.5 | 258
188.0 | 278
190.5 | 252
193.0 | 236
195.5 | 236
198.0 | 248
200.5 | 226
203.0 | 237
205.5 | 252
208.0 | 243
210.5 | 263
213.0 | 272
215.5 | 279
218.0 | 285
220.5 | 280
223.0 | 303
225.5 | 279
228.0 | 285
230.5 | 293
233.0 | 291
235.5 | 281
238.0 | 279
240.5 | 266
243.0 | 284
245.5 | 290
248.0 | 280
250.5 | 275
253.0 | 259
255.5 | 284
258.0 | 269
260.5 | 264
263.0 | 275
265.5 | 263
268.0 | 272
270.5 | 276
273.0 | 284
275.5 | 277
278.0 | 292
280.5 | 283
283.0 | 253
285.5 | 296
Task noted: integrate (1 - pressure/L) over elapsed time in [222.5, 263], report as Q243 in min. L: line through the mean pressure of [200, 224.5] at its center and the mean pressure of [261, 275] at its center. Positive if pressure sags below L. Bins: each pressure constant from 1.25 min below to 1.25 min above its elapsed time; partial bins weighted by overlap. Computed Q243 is -1.5 min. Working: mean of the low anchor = 265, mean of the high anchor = 274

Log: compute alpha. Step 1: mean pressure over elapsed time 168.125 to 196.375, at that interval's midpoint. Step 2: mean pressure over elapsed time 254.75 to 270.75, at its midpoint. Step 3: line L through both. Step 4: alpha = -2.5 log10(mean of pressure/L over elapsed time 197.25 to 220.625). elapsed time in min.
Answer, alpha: 0.13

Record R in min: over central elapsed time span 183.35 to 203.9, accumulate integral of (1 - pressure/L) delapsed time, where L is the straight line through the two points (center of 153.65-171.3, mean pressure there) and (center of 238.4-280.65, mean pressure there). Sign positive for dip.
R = 5.3 min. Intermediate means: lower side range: 363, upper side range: 276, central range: 249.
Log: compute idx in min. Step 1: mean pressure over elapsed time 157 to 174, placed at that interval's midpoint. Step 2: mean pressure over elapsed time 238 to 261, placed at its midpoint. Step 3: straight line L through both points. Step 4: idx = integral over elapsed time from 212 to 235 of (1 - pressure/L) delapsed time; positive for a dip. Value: 1.4 min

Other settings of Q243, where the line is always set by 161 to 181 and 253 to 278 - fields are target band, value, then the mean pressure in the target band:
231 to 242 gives 0.72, 280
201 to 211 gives 2.48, 246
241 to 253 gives 0.48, 279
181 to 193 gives 2.51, 272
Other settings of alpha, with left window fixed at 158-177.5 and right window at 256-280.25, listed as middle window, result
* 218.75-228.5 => 0.10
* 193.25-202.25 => 0.39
